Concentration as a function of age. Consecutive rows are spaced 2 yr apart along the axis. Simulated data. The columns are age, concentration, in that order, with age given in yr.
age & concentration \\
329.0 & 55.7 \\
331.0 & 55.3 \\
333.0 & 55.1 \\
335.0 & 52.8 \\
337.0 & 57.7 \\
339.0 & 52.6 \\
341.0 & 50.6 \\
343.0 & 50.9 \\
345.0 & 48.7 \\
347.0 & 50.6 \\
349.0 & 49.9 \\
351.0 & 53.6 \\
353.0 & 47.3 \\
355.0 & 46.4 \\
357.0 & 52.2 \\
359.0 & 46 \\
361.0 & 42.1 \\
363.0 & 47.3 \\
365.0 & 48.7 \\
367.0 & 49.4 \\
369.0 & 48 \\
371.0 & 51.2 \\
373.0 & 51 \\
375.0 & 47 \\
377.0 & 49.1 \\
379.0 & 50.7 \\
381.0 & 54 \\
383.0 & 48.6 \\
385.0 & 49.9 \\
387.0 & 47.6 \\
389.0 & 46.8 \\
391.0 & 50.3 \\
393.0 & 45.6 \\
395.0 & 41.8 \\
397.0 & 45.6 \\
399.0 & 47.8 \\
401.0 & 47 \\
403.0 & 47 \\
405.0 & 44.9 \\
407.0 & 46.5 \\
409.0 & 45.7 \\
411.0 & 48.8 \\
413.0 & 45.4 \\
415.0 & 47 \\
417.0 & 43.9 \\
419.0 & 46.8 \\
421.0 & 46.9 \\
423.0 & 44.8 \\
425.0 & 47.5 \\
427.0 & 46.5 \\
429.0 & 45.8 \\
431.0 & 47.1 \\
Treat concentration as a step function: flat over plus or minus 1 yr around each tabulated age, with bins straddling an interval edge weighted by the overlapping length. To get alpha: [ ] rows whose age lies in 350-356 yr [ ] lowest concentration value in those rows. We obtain 46.4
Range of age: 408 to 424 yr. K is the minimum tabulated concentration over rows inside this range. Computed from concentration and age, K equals 43.9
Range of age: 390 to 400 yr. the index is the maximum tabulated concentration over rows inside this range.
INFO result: 50.3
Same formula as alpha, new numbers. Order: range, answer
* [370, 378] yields 47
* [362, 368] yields 47.3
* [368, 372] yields 48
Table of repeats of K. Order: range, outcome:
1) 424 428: 46.5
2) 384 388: 47.6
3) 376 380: 49.1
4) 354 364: 42.1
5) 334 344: 50.6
